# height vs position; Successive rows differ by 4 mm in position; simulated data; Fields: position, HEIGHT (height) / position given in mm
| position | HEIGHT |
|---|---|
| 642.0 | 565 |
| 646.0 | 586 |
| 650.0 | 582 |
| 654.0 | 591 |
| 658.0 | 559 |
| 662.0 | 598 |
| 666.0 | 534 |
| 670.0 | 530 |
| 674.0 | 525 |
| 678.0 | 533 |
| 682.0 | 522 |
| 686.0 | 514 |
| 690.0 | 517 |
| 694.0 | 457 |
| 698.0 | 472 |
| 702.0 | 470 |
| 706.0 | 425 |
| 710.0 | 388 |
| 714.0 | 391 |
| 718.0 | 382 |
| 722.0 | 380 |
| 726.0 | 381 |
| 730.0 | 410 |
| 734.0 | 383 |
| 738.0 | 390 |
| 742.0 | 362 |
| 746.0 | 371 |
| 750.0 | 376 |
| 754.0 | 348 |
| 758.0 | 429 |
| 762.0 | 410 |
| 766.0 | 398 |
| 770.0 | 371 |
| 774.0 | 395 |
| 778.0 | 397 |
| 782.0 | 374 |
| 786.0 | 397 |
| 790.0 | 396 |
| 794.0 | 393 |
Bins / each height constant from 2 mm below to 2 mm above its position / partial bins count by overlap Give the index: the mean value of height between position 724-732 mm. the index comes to 396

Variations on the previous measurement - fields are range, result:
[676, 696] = 509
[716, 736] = 387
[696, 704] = 471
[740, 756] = 364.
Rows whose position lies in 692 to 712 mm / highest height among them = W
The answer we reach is 472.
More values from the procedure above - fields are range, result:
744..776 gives 429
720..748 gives 410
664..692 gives 534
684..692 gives 517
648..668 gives 598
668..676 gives 530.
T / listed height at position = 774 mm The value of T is 395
